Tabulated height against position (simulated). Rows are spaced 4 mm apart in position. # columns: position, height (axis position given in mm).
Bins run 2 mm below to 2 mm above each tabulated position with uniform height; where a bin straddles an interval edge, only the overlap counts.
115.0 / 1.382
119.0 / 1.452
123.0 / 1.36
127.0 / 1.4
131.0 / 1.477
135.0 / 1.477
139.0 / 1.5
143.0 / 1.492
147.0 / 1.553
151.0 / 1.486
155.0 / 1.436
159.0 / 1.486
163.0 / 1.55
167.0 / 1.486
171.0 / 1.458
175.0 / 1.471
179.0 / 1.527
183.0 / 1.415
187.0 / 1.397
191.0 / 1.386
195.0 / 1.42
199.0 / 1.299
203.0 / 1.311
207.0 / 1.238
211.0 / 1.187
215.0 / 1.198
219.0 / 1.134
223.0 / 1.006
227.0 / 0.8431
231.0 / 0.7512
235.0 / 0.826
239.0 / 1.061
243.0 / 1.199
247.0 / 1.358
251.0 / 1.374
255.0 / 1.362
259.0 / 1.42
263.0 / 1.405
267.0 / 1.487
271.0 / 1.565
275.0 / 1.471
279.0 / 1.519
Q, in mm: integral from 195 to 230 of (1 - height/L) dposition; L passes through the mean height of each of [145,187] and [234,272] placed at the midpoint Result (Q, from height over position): 6.0 mm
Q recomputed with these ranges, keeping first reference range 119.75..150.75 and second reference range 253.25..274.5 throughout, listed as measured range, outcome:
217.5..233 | 5.63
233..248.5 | 3.73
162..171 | -0.24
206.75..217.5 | 1.90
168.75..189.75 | 0.13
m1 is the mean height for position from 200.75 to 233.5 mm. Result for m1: 1.08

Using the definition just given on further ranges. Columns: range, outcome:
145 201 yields 1.46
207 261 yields 1.14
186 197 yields 1.4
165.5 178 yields 1.48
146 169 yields 1.5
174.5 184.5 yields 1.47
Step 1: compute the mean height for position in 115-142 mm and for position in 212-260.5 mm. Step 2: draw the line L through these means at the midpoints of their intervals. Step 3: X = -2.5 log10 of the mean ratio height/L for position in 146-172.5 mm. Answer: -0.11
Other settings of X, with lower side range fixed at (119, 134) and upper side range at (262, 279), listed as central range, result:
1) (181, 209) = 0.08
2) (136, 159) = -0.04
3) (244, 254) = 0.10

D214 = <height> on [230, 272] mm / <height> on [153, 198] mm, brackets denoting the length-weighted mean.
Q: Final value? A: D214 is 0.87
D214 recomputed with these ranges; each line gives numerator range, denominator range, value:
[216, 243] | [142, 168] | 0.64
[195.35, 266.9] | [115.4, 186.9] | 0.81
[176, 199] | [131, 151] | 0.95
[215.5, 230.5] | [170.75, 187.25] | 0.68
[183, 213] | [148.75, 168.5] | 0.89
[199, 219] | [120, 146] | 0.85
